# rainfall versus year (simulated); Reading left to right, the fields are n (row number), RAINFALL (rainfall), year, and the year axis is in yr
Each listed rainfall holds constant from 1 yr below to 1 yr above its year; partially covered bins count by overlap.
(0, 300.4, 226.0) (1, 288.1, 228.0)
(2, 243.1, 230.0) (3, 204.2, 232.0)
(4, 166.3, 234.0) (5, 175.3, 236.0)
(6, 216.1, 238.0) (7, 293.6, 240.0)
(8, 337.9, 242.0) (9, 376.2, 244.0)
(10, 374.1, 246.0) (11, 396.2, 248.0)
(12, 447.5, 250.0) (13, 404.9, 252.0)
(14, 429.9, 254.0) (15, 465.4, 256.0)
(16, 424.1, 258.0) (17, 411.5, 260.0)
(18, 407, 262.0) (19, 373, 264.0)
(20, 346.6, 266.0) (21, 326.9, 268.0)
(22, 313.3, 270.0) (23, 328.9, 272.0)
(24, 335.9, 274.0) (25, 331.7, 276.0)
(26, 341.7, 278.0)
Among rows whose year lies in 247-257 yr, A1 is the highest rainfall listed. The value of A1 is 465.4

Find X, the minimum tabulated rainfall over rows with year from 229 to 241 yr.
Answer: 166.3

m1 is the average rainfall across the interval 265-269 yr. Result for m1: 337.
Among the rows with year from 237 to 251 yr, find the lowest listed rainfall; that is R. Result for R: 216.1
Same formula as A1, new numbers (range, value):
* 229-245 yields 376.2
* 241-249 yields 396.2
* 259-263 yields 411.5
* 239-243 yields 337.9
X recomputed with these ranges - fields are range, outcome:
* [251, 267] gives 346.6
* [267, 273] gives 313.3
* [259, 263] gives 407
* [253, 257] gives 429.9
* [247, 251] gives 396.2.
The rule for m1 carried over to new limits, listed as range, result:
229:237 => 197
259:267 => 385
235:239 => 196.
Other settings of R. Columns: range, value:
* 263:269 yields 326.9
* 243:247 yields 374.1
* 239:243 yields 293.6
